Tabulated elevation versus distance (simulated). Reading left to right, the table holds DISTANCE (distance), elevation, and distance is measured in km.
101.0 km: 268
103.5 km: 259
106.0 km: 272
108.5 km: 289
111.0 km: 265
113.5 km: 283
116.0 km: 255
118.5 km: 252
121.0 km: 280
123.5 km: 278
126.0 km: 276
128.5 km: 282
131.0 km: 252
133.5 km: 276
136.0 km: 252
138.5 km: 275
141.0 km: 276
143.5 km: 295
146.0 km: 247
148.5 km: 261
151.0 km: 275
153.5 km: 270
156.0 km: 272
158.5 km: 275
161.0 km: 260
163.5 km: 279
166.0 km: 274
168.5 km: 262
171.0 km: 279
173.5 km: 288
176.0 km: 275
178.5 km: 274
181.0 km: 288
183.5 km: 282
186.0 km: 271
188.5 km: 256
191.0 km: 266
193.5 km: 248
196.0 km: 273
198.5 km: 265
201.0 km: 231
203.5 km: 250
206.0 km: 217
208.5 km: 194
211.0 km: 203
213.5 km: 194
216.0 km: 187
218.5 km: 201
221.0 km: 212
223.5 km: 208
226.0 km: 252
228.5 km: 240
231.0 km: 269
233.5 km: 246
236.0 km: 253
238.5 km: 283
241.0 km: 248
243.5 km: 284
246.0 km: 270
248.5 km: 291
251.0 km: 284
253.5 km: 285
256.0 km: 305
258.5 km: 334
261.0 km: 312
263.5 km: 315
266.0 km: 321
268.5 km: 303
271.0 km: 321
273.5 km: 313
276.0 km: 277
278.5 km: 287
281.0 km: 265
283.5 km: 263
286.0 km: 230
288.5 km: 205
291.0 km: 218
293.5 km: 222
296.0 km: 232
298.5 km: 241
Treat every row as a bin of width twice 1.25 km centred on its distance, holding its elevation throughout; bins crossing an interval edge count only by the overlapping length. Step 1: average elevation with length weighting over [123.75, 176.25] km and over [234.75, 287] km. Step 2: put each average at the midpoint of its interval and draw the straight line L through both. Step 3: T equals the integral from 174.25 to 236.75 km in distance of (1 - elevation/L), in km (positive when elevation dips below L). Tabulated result 8.3 km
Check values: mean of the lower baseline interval 272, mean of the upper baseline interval 288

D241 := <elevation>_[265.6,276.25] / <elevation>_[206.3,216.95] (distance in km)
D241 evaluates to 1.6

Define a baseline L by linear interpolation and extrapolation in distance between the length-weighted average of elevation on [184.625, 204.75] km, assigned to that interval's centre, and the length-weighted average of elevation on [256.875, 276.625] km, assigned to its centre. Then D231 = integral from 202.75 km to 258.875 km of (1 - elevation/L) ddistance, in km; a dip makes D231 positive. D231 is 7.8 km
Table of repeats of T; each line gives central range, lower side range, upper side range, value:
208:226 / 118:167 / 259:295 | 4.6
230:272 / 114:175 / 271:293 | -4.4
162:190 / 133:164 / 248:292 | -0.2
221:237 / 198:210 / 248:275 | 1.3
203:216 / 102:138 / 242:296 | 3.2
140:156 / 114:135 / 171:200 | 0.0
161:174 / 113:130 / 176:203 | -0.3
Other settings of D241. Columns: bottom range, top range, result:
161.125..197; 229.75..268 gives 1.05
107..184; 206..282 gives 0.97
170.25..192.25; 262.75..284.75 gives 1.07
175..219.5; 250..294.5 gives 1.16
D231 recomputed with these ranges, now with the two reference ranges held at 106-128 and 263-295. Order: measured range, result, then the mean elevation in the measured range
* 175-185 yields -0.3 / 280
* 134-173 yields 0.2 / 271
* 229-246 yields 0.5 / 263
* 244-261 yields -1.5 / 296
